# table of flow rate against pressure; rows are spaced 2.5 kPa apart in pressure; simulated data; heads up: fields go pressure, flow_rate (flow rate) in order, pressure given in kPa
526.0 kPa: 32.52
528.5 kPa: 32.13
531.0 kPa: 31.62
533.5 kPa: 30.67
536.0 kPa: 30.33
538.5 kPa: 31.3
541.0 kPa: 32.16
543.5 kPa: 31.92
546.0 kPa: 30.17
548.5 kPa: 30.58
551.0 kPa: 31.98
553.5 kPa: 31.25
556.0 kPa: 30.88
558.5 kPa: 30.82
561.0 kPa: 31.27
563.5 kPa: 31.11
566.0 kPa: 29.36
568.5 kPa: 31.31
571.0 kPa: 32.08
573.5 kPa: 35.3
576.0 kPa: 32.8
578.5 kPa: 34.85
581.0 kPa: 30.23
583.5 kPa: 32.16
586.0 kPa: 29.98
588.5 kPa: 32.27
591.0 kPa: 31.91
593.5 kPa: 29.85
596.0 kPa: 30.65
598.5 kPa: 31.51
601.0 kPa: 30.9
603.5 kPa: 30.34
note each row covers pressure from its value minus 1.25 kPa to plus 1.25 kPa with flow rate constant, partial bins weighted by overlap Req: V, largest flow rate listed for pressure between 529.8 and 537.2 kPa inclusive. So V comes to 31.62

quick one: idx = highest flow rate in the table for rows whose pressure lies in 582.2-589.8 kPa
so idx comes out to 32.27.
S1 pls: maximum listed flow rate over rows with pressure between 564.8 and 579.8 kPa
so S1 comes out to 35.3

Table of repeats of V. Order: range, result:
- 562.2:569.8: 31.31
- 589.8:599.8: 31.91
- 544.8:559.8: 31.98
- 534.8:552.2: 32.16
